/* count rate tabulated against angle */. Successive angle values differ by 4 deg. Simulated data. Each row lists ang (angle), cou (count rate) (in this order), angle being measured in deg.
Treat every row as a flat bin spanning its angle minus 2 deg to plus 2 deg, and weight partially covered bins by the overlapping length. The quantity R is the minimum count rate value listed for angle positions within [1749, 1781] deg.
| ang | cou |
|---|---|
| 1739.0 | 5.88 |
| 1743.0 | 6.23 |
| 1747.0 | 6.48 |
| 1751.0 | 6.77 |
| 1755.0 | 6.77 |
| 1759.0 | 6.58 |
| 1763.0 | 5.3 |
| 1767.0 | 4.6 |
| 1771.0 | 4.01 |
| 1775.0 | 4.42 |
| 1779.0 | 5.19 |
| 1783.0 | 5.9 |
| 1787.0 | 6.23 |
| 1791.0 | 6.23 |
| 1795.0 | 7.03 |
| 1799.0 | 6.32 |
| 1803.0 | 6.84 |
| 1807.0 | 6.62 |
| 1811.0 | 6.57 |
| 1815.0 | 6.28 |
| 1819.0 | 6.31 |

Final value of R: 4.01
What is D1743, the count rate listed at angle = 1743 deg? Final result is 6.23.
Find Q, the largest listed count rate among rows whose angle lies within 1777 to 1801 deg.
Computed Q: 7.03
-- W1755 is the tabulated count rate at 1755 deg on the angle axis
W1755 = 6.77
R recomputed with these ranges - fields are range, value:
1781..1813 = 5.9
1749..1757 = 6.77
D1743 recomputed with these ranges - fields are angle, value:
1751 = 6.77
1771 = 4.01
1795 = 7.03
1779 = 5.19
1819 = 6.31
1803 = 6.84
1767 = 4.6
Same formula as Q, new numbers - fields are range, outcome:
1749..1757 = 6.77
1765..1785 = 5.9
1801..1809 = 6.84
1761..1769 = 5.3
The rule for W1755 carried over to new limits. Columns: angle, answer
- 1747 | 6.48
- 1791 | 6.23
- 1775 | 4.42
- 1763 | 5.3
